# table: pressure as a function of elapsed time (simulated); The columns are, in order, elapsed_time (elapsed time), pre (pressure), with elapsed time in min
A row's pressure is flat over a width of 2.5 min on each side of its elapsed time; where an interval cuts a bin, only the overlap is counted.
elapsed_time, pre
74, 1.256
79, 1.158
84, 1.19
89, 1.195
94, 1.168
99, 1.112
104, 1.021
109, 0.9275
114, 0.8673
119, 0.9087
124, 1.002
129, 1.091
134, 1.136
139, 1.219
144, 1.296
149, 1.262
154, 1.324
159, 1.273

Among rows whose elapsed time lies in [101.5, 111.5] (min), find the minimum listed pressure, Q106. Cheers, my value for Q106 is 0.9275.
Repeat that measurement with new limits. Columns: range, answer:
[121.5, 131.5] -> 1.002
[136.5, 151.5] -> 1.219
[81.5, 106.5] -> 1.021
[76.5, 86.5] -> 1.158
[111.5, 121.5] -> 0.8673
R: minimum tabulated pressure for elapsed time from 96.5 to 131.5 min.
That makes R 0.8673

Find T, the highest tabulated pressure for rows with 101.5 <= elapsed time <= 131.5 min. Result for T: 1.091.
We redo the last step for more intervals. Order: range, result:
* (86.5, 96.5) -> 1.195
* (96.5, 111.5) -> 1.112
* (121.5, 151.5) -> 1.296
